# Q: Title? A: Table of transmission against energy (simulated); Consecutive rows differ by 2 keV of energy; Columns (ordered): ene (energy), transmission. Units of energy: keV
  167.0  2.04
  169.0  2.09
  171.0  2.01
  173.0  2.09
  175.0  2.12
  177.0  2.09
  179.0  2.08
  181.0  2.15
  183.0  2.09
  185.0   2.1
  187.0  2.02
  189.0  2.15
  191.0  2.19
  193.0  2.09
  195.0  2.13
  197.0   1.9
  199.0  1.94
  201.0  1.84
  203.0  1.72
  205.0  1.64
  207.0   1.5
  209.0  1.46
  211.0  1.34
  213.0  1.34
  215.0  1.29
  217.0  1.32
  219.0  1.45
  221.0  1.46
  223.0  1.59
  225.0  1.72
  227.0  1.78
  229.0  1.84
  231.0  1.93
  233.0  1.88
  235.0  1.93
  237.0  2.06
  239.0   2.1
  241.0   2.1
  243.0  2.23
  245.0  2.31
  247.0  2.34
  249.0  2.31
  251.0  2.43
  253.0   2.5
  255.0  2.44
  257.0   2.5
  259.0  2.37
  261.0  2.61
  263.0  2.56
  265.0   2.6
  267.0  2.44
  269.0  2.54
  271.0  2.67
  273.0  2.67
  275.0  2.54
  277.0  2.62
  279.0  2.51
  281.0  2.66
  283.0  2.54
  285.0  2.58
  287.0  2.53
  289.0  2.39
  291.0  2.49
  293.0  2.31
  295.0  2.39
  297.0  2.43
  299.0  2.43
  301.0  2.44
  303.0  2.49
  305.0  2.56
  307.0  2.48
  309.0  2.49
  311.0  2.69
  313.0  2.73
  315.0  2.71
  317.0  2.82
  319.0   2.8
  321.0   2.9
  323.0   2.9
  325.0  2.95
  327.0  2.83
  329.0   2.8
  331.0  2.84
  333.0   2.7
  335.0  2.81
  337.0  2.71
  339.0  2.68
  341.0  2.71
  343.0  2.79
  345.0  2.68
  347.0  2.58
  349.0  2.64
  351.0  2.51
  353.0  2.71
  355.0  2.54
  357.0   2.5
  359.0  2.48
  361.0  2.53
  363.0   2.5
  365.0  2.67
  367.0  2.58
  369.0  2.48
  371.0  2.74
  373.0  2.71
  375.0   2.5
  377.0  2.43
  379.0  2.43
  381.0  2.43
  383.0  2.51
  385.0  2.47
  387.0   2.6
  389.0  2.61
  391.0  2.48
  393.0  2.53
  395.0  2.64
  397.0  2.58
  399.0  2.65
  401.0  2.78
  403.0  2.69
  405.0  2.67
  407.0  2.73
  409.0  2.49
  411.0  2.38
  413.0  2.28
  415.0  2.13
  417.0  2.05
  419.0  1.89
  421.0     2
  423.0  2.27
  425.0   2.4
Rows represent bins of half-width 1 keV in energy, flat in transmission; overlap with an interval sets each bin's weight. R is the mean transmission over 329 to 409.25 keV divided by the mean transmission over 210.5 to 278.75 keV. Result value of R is 1.2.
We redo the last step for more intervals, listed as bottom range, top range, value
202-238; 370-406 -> 1.59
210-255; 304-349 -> 1.45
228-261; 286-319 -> 1.14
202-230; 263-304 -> 1.64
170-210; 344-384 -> 1.30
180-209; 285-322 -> 1.32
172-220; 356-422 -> 1.36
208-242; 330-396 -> 1.54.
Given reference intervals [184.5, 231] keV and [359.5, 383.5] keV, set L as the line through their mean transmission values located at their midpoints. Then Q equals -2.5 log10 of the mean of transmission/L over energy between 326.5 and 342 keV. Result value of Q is -0.17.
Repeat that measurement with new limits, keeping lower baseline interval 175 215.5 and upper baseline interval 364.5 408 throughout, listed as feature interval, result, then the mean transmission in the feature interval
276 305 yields -0.12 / 2.49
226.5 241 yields 0.04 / 1.95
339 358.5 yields -0.08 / 2.63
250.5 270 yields -0.18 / 2.5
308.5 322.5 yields -0.18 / 2.75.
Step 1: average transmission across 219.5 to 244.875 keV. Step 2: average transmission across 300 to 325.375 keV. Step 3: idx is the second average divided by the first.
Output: 1.42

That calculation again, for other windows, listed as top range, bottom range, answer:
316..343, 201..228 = 1.84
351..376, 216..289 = 1.15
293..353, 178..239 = 1.48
